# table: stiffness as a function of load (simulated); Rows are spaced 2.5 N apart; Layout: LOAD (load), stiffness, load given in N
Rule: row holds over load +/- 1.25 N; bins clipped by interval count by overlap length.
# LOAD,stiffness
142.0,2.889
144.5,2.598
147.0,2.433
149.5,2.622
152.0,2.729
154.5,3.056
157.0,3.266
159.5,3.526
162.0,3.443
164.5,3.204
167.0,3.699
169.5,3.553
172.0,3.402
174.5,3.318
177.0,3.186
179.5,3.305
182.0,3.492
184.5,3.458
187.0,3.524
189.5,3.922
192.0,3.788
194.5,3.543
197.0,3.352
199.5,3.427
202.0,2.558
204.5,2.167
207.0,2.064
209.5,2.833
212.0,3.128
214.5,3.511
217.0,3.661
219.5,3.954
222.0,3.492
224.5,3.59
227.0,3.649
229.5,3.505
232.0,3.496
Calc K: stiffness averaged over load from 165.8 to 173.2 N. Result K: 3.55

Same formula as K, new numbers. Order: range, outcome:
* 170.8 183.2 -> 3.34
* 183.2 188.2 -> 3.49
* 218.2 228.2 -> 3.67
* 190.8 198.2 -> 3.56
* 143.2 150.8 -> 2.55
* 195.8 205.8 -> 2.87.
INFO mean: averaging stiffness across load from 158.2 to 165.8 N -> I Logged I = 3.39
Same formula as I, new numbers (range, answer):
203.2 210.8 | 2.36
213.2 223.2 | 3.65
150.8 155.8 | 2.9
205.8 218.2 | 3.04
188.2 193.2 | 3.85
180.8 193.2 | 3.64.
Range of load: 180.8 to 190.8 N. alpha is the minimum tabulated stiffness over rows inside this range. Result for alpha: 3.458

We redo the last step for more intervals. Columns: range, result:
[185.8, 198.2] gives 3.352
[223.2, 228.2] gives 3.59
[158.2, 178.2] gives 3.186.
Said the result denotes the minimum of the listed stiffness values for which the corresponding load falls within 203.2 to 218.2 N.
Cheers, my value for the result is 2.064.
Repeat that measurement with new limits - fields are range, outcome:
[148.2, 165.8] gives 2.622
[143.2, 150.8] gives 2.433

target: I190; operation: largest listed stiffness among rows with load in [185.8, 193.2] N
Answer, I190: 3.922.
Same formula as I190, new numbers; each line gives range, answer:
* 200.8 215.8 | 3.511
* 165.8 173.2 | 3.699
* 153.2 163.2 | 3.526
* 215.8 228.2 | 3.954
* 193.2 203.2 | 3.543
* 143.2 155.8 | 3.056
